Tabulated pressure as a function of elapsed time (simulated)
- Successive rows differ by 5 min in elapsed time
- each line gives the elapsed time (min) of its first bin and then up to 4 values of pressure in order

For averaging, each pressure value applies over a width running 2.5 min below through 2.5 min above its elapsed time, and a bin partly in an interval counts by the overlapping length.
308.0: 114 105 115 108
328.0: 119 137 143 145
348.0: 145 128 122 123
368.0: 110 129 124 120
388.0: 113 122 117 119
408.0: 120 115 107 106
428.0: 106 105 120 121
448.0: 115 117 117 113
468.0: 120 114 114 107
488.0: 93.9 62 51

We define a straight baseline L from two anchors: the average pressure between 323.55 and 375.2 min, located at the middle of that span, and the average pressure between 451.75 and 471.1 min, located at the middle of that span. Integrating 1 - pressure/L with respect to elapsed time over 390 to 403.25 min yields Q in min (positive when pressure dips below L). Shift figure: 0.51 min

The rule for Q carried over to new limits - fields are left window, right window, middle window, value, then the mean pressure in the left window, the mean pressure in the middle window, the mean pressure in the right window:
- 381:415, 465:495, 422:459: -1.2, 118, 114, 103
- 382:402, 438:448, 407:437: 2.2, 118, 110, 119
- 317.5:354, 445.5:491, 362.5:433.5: 3.6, 131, 116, 112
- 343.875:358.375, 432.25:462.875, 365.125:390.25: 2.0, 135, 119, 116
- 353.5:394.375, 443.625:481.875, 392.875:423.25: 0.9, 121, 115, 116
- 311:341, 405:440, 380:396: -0.5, 122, 118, 111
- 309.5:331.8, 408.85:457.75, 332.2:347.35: -3.9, 113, 143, 113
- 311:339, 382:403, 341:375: -2.7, 120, 129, 118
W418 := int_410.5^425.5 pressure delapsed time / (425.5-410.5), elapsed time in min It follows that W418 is 109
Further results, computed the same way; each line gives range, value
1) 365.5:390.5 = 119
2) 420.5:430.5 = 106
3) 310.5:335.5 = 117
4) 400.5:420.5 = 115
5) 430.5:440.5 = 112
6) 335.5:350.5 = 144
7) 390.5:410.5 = 120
